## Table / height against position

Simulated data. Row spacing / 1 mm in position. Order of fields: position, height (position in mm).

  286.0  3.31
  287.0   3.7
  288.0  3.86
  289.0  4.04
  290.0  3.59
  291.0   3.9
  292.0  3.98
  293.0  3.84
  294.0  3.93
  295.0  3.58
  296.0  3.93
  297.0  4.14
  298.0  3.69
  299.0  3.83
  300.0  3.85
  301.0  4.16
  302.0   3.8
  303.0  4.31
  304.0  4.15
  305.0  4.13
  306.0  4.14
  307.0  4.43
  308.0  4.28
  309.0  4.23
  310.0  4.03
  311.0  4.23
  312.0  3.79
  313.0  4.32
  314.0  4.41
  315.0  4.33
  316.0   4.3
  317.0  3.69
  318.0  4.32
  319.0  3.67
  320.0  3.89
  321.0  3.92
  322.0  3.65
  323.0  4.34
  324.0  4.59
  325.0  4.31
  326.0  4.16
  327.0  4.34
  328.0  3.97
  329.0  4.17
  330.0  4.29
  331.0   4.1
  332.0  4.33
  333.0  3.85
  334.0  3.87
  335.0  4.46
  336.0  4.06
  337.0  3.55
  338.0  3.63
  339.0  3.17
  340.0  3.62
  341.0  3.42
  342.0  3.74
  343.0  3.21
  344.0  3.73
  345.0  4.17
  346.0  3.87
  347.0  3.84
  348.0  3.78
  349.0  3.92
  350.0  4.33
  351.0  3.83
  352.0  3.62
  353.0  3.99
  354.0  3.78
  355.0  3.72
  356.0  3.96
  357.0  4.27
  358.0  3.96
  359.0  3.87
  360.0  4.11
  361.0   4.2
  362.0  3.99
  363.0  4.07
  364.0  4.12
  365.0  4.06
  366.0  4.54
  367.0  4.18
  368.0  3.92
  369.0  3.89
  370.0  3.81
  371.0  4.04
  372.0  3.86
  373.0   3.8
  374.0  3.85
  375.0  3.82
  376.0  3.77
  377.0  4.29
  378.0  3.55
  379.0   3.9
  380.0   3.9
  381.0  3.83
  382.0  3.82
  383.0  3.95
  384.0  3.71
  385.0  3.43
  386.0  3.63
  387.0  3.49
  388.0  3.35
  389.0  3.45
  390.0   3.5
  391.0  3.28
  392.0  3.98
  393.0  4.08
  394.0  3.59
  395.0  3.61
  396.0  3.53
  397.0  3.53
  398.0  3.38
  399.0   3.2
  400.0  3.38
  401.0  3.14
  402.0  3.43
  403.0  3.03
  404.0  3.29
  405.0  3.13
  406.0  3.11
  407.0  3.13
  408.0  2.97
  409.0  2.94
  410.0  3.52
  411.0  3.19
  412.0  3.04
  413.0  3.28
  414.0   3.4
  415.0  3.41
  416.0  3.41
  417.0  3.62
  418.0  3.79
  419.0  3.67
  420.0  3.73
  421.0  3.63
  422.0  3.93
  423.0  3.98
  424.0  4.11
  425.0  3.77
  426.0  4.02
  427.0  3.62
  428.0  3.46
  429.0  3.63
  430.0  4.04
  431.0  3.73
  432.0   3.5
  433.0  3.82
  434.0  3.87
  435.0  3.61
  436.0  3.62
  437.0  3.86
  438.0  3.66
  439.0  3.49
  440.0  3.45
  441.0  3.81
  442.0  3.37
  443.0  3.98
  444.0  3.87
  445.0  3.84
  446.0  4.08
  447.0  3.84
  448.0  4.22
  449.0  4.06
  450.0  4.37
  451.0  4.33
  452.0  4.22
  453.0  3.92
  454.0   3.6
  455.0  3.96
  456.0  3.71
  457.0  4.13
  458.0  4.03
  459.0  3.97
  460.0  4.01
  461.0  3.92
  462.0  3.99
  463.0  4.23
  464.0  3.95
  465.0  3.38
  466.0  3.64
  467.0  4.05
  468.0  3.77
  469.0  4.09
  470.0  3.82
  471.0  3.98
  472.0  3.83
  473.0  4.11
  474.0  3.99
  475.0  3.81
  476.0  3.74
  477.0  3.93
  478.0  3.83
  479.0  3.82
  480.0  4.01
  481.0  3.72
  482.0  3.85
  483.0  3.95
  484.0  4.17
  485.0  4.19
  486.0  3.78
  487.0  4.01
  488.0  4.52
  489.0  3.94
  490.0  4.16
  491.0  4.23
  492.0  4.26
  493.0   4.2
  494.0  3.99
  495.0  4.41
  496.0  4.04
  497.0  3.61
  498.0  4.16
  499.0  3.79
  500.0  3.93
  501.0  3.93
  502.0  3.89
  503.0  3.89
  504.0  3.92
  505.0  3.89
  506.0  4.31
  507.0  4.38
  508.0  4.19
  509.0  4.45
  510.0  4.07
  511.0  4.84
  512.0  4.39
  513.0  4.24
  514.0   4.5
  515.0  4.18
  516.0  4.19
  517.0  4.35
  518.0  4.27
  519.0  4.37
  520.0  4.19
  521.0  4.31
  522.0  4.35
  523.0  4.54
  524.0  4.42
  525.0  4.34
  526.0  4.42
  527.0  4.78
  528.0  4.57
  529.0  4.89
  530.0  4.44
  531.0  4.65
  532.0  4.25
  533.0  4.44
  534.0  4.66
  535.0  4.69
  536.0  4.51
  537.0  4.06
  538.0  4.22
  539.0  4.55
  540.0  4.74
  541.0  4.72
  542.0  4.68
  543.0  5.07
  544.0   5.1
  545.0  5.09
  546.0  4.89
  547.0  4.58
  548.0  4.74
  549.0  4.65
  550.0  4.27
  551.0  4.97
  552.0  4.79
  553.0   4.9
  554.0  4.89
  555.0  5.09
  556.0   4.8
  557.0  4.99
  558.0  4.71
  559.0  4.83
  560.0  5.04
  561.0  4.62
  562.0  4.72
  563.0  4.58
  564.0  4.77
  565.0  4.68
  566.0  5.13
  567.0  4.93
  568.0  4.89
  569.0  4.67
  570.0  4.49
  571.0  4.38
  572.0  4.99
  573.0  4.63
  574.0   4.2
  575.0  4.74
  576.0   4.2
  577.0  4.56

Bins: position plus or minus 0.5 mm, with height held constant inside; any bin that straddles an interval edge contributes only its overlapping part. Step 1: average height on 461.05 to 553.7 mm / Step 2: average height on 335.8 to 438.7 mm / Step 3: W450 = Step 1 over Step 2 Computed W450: 1.2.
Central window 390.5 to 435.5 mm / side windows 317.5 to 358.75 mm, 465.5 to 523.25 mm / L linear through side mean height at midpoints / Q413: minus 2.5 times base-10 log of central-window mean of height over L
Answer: 0.14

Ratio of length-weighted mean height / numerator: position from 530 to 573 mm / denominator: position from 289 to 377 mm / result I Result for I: 1.19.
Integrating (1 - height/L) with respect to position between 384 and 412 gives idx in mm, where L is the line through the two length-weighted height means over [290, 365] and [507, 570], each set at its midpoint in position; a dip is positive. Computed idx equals 5.4 mm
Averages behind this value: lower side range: 3.99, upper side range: 4.61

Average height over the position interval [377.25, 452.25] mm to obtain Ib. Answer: 3.63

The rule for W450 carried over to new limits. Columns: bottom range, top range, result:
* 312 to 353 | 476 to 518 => 1.03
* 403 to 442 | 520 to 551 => 1.29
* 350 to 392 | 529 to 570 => 1.22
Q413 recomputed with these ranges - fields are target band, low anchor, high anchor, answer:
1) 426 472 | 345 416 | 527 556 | 0.070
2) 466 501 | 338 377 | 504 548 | 0.091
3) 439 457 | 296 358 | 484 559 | 0.091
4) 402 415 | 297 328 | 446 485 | 0.249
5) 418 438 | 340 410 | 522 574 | 0.069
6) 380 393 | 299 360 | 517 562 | 0.146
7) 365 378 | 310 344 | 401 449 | -0.044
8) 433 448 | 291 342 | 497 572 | 0.148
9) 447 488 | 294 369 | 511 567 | 0.116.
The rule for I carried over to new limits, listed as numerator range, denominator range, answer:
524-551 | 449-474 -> 1.17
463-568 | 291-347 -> 1.09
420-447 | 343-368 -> 0.95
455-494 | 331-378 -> 1.01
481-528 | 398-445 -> 1.18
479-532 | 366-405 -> 1.15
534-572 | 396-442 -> 1.35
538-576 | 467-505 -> 1.19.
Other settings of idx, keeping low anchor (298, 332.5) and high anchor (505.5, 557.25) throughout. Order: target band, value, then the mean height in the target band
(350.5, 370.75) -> 1.1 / 4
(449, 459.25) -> 0.9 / 4.03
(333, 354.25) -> 2.0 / 3.79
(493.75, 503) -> 1.1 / 3.97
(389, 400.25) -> 1.9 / 3.55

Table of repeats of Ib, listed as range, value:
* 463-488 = 3.91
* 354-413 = 3.67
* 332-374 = 3.9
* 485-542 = 4.29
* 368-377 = 3.88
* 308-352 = 3.99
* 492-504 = 3.99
